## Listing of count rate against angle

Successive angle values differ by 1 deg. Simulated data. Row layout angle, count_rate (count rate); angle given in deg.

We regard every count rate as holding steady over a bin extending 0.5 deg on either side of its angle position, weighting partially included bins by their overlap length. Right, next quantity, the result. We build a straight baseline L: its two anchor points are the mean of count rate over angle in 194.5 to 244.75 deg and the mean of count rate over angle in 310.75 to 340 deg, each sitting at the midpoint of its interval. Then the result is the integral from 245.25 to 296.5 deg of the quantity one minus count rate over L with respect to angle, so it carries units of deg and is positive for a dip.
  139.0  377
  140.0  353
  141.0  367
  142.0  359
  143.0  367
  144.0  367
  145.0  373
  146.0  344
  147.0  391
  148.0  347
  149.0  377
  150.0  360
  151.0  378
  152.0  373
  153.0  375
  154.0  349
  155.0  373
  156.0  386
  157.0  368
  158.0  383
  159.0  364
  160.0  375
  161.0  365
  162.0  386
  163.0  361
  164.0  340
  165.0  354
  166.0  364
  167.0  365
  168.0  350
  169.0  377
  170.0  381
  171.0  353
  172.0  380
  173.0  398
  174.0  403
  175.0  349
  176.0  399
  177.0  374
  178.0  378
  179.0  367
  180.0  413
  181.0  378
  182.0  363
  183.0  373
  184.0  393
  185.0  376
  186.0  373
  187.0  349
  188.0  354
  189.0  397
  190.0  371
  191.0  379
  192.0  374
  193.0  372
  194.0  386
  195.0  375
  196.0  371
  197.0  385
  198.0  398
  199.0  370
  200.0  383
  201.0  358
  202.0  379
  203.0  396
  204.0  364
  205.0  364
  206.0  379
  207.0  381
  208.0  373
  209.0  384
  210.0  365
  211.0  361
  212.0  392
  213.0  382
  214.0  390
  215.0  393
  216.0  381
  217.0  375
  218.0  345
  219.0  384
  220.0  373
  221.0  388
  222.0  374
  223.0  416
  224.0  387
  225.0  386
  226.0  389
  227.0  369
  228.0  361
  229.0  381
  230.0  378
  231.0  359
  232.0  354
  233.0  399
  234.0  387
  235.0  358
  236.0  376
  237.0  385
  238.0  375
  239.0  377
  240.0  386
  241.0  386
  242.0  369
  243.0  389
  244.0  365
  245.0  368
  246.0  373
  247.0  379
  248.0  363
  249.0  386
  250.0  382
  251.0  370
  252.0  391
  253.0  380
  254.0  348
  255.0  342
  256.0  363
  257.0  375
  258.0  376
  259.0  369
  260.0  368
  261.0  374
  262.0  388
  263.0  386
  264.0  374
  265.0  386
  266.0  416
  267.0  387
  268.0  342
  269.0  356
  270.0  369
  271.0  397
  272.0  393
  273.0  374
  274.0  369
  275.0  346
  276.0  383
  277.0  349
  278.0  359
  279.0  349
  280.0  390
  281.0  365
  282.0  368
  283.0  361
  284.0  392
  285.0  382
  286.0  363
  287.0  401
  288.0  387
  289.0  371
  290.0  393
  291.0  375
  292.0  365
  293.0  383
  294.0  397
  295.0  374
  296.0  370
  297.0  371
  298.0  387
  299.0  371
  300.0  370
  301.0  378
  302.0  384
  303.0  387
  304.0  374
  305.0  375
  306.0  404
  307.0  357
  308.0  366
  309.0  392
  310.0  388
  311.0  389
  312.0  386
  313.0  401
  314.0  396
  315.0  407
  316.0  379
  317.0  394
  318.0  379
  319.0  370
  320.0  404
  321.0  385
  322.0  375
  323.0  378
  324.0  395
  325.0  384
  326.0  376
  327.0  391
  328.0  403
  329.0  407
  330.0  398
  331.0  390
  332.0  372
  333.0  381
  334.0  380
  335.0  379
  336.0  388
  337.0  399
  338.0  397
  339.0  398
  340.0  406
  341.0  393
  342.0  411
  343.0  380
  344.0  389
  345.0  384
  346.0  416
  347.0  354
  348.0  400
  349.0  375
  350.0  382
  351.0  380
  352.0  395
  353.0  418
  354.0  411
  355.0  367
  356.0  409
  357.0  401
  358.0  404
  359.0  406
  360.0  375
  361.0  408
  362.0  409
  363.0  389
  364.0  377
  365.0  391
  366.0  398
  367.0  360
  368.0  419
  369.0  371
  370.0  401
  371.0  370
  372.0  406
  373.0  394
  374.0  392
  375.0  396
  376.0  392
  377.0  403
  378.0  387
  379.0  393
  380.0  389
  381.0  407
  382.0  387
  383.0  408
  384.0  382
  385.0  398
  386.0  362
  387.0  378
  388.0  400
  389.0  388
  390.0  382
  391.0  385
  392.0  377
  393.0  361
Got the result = 1.2 deg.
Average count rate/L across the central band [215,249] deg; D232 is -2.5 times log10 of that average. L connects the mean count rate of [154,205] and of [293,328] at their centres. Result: 0.00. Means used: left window 374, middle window 377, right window 384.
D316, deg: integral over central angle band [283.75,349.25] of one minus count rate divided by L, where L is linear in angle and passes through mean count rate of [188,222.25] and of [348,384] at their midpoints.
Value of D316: 0.5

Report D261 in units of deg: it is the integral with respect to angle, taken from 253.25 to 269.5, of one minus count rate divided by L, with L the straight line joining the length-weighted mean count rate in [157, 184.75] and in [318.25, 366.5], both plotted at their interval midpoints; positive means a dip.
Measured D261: 0.5 deg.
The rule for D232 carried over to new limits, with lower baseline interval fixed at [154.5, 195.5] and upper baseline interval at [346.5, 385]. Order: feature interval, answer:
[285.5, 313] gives 0.016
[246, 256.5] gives 0.031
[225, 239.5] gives 0.012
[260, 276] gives 0.016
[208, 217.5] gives -0.007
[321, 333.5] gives 0.003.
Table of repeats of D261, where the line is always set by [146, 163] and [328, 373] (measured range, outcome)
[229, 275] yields 0.8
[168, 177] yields -0.1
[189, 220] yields -0.1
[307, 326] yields 0.1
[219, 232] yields 0.0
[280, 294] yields 0.2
